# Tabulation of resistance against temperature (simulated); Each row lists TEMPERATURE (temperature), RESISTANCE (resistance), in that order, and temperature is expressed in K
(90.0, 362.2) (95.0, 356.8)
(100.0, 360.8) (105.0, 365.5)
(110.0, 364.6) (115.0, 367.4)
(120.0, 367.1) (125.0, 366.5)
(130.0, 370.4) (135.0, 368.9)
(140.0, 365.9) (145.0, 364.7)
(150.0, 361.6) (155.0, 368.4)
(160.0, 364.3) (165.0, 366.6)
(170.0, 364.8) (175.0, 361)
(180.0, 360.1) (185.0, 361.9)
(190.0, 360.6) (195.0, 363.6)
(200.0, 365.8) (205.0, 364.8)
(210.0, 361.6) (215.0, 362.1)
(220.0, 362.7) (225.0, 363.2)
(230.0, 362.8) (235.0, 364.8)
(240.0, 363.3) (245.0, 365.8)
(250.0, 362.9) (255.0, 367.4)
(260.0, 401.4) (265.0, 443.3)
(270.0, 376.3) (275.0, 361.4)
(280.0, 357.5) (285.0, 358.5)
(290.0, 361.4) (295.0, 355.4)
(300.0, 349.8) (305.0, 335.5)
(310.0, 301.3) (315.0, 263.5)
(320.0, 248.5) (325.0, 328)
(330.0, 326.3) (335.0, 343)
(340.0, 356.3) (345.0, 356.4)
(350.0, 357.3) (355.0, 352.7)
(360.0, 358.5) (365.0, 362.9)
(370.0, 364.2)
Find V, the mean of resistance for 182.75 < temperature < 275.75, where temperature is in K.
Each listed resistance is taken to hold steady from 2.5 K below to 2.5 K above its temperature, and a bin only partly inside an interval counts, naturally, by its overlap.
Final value 370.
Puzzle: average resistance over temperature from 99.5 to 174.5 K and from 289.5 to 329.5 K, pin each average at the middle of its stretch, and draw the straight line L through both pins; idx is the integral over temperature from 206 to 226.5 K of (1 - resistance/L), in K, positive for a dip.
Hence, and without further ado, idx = -1.2 K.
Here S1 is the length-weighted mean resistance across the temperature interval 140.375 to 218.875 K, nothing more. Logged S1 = 364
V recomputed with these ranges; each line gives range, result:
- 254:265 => 400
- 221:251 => 364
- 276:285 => 358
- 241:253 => 364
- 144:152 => 363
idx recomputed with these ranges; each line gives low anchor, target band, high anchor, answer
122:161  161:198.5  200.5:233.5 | 0.20 K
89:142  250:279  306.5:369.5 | -3.71 K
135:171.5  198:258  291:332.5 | -3.96 K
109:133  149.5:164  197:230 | 0.02 K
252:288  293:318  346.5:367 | 3.52 K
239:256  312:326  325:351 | 2.96 K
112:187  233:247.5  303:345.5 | -1.07 K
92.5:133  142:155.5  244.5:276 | 0.20 K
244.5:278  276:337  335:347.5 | 6.44 K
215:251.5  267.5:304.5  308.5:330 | -4.75 K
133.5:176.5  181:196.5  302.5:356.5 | -0.20 K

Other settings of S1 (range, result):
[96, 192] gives 365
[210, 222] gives 362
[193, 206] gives 365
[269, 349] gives 336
